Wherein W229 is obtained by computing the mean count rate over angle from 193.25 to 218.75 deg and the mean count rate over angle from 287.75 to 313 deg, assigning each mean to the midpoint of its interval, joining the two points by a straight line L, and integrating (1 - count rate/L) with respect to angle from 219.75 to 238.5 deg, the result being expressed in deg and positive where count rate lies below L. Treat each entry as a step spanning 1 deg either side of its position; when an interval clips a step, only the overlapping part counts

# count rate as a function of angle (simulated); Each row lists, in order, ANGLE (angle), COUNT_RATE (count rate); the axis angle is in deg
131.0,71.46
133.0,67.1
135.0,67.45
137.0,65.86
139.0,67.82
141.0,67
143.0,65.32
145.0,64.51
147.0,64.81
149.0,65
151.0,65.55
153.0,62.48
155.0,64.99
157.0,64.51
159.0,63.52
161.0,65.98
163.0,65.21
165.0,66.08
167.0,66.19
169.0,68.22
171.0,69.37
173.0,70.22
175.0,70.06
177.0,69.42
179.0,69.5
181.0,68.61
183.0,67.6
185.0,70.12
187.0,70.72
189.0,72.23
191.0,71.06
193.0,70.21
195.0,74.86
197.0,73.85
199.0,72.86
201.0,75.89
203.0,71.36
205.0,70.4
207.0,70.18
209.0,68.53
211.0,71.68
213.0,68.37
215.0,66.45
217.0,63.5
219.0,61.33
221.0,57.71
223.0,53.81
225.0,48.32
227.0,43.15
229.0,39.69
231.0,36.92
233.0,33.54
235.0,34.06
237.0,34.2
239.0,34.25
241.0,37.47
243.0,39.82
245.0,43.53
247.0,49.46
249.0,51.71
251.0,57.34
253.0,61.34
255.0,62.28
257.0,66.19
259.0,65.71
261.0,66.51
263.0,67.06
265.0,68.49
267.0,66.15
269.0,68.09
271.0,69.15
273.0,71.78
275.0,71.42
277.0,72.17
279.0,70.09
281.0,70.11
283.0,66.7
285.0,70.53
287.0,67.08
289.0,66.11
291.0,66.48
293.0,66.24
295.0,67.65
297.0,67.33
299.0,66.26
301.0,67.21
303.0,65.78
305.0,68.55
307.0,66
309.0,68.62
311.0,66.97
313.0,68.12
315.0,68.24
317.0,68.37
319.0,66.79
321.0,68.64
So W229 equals 7.32 deg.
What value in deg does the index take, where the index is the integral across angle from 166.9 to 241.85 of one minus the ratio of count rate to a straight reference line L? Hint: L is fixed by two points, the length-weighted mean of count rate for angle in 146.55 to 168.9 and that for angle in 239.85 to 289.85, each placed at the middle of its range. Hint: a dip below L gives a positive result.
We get 3.0 deg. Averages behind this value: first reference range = 65.1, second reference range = 62.6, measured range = 61.5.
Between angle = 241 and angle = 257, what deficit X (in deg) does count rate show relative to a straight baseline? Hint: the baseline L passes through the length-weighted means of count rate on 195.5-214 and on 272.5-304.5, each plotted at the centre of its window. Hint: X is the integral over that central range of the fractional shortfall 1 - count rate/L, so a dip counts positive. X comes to 4.0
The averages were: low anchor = 71.5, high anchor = 68.3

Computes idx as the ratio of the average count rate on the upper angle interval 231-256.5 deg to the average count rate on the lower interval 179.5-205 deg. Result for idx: 0.63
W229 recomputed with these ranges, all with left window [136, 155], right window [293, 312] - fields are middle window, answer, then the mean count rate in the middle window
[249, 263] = 0.8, 62.7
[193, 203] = -1.2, 73.6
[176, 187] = -0.6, 69.2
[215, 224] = 0.9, 59.9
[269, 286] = -0.8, 70.1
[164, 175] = -0.4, 68.2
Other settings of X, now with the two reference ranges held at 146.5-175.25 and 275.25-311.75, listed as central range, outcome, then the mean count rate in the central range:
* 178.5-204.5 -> -2.0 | 71.5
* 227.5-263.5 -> 10.0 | 48.6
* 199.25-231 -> 2.5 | 61.5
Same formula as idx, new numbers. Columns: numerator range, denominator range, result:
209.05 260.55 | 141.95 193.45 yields 0.77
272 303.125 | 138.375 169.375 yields 1.05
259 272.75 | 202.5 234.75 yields 1.19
